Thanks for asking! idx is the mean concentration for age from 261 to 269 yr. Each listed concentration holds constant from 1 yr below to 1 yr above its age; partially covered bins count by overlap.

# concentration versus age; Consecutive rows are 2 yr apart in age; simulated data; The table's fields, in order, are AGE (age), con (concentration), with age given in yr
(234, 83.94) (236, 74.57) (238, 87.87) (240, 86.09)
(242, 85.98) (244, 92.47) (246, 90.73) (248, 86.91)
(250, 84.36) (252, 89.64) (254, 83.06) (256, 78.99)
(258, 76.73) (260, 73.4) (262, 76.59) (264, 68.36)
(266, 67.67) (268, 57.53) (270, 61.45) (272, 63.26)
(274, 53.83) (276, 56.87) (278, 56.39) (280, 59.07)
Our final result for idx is 67.5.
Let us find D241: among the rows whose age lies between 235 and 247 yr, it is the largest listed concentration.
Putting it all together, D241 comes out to 92.47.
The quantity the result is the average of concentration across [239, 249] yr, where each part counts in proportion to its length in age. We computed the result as 88.4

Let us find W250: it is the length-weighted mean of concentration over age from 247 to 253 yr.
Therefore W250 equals 87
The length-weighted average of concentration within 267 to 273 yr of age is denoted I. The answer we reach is 60.7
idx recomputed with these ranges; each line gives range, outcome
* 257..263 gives 75.6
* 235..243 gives 83.6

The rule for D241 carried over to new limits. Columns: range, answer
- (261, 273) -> 76.59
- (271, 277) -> 63.26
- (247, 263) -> 89.64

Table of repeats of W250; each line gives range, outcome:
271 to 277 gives 58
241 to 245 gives 89.2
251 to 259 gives 82.1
